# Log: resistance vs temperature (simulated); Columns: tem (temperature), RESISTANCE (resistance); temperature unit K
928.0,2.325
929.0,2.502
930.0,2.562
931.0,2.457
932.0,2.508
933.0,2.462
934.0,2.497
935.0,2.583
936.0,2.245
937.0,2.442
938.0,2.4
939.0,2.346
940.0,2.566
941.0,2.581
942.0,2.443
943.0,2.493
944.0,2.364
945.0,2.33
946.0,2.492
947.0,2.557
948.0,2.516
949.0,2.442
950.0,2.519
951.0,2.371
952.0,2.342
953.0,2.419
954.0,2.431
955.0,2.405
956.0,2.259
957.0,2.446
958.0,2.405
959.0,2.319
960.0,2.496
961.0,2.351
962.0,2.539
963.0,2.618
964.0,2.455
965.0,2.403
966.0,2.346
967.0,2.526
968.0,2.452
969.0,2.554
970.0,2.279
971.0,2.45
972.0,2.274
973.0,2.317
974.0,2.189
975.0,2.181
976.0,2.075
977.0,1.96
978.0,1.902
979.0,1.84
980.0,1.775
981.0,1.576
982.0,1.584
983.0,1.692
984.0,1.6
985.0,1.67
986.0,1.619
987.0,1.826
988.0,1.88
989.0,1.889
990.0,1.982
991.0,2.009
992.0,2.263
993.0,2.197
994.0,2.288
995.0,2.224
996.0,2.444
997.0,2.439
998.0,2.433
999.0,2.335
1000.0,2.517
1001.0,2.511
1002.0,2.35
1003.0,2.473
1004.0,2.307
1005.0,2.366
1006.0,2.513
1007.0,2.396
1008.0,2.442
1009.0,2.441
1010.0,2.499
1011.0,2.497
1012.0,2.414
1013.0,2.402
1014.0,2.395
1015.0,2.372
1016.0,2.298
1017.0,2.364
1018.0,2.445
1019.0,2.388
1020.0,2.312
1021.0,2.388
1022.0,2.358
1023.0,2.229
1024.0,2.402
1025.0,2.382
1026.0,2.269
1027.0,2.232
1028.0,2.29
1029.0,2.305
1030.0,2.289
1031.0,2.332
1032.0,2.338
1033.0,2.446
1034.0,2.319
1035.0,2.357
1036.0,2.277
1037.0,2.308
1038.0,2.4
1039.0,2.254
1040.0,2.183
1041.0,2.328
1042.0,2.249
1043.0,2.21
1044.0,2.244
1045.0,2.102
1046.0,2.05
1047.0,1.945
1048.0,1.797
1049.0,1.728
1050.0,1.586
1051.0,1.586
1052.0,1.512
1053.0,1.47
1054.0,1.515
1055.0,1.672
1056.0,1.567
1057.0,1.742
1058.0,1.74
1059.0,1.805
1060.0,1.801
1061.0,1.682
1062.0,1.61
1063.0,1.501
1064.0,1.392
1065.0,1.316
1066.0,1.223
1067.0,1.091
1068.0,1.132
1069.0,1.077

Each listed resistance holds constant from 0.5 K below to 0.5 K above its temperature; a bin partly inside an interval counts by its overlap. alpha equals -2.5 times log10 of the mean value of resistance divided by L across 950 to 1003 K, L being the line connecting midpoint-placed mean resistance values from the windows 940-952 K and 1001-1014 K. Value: 0.11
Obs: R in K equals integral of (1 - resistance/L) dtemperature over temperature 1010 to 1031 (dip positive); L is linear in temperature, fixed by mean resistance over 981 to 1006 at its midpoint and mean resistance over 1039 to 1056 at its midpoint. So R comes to -3.7 K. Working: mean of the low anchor 2.12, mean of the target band 2.35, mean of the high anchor 1.89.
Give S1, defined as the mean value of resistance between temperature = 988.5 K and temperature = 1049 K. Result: 2.3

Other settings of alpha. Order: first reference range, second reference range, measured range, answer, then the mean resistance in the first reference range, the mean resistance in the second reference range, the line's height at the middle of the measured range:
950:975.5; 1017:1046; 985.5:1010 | 0.041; 2.4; 2.3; 2.35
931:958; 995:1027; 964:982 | 0.117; 2.44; 2.39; 2.42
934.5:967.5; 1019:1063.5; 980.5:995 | 0.212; 2.44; 2.05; 2.28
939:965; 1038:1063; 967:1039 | -0.057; 2.44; 1.85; 2.14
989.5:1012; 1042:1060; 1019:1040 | -0.144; 2.36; 1.79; 2.04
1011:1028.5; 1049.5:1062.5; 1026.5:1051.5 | -0.100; 2.35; 1.64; 1.97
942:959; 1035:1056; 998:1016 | -0.128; 2.42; 1.97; 2.15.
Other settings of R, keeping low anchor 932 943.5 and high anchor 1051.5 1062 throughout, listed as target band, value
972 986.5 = 2.1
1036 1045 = -2.6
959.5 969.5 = -0.9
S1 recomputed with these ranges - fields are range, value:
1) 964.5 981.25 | 2.19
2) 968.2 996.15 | 2.02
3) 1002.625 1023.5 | 2.39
